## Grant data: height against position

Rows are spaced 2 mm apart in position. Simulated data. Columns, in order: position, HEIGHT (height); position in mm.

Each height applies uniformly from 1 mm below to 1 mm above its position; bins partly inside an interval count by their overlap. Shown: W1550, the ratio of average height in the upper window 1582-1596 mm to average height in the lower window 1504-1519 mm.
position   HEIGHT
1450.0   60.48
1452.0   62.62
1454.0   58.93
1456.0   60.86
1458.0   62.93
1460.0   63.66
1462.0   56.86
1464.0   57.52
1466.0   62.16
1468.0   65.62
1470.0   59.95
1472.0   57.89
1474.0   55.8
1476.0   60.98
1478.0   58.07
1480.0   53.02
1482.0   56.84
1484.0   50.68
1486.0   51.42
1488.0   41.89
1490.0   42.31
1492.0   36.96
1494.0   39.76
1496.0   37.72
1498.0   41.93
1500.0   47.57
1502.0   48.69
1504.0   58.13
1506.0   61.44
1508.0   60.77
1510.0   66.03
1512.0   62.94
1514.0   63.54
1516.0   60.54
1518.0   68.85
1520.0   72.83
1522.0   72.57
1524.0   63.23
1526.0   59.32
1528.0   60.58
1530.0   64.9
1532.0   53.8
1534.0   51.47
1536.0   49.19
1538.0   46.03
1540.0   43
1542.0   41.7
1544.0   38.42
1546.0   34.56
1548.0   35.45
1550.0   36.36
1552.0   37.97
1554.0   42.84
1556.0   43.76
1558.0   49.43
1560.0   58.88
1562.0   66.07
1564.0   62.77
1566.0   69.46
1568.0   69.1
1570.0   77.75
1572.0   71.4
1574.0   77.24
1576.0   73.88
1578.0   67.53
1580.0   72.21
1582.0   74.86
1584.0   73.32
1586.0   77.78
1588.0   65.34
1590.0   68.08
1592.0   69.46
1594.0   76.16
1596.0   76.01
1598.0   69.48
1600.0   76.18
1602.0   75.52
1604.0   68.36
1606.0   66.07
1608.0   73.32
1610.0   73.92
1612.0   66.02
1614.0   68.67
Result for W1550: 1.14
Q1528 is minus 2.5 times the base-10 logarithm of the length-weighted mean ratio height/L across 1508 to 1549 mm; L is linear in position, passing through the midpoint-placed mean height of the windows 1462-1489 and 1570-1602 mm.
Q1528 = 0.15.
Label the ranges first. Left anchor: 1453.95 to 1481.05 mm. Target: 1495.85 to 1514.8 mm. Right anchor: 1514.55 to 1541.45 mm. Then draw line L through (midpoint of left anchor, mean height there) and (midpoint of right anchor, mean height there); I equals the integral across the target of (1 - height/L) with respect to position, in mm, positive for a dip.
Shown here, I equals 1.12 mm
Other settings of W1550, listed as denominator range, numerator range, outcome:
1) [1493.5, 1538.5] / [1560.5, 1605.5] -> 1.25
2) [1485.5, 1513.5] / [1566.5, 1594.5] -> 1.45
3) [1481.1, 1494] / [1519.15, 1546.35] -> 1.17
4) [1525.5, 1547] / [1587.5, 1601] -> 1.46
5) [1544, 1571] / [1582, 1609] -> 1.38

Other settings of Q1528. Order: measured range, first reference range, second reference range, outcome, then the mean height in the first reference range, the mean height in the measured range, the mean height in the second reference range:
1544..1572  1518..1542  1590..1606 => 0.21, 57.7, 52.8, 72.3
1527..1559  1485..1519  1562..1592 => 0.34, 52.4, 45.6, 71.2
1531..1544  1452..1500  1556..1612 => 0.32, 53.7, 46.8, 69.8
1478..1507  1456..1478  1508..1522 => 0.30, 60.3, 48.1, 65.9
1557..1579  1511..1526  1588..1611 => 0.03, 65.9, 67.6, 71.8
